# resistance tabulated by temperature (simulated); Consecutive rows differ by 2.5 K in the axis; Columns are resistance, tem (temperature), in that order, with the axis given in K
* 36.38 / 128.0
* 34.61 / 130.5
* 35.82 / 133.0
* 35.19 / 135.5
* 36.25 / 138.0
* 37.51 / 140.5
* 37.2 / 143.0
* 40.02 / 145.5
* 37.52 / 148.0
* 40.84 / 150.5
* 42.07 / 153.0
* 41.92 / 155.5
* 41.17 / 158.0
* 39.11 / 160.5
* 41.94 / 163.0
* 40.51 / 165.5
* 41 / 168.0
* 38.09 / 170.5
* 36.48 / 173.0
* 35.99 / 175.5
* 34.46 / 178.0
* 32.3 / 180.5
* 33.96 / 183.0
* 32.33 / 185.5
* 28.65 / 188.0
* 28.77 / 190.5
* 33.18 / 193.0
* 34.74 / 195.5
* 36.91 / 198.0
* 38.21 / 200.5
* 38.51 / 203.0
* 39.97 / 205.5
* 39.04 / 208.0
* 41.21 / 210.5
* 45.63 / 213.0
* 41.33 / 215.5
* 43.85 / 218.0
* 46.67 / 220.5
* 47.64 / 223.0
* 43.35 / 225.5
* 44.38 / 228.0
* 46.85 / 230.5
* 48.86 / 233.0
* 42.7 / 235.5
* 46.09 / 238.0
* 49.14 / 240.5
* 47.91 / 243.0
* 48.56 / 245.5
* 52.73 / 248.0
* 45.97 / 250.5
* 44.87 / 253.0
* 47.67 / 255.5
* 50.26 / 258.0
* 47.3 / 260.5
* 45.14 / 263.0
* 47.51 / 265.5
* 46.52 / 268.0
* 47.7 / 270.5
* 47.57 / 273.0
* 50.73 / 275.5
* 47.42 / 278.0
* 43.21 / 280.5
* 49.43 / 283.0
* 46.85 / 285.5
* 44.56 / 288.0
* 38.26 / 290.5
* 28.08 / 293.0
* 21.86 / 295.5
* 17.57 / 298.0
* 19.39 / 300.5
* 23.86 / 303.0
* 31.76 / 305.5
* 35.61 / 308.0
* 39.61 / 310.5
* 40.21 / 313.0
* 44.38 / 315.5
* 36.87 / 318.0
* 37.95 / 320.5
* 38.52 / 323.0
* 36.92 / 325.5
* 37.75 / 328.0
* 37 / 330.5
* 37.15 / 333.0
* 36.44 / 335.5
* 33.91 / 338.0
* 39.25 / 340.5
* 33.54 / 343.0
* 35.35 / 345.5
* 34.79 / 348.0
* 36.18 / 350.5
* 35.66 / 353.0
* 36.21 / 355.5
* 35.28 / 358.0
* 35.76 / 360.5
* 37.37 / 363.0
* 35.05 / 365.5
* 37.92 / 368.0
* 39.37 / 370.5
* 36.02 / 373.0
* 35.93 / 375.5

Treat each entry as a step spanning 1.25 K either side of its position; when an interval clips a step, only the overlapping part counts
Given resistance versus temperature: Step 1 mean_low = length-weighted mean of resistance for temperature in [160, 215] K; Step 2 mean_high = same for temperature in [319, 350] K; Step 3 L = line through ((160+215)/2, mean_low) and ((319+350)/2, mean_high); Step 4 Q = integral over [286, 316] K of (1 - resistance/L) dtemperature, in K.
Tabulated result 3.7 K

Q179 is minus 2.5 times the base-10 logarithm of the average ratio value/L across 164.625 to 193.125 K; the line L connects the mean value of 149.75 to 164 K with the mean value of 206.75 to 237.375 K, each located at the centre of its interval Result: 0.21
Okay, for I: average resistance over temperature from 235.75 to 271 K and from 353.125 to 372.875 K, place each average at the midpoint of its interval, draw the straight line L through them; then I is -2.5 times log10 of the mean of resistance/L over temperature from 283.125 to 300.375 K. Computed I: 0.31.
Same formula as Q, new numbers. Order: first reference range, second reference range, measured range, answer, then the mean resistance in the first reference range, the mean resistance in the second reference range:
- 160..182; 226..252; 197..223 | 1.02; 37.7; 47.2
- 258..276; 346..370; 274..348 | 9.31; 47.6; 36.1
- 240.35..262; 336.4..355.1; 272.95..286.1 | -0.93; 48.2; 35.6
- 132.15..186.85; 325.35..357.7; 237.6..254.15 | -4.92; 37.8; 36.1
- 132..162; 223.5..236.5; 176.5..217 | 6.23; 38.8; 45.4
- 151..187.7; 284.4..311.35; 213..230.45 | -4.77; 37.8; 31.4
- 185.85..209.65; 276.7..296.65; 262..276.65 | -3.14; 35.3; 40.1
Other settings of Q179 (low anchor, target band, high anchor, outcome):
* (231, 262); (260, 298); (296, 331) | -0.04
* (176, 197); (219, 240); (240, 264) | -0.08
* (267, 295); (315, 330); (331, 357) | 0.01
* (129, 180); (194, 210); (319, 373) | 0.00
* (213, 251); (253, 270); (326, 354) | -0.09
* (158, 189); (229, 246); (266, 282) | -0.09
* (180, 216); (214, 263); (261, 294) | -0.15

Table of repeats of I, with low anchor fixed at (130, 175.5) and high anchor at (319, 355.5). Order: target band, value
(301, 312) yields 0.15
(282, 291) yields -0.21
